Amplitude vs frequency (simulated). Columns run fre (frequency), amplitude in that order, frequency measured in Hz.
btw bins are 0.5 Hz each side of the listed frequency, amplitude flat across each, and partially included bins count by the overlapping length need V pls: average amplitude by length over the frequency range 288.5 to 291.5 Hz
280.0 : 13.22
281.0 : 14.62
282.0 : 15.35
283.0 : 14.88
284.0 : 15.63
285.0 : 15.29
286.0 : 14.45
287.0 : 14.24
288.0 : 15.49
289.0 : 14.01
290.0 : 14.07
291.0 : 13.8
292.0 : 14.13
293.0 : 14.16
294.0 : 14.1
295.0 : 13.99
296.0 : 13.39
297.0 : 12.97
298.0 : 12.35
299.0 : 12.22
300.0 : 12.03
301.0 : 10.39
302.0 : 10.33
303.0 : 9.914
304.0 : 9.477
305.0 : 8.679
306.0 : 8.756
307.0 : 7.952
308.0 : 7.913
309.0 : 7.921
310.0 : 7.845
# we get 14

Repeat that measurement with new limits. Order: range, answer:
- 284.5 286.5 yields 14.9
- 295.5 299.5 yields 12.7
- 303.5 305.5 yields 9.08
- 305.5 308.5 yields 8.21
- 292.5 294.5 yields 14.1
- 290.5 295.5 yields 14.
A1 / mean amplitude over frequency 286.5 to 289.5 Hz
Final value 14.6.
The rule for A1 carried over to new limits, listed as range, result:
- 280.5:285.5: 15.2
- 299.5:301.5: 11.2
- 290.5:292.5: 14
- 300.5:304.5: 10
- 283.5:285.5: 15.5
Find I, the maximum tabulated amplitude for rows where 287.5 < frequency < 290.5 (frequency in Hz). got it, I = 15.49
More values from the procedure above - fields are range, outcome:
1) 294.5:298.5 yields 13.99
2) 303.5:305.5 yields 9.477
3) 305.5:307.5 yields 8.756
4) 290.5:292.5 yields 14.13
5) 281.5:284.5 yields 15.63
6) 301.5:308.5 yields 10.33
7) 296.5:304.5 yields 12.97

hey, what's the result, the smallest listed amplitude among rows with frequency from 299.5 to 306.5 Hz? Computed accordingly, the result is 8.679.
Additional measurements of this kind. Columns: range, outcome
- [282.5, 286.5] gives 14.45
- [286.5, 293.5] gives 13.8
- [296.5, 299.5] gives 12.22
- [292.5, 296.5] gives 13.39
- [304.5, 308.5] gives 7.913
